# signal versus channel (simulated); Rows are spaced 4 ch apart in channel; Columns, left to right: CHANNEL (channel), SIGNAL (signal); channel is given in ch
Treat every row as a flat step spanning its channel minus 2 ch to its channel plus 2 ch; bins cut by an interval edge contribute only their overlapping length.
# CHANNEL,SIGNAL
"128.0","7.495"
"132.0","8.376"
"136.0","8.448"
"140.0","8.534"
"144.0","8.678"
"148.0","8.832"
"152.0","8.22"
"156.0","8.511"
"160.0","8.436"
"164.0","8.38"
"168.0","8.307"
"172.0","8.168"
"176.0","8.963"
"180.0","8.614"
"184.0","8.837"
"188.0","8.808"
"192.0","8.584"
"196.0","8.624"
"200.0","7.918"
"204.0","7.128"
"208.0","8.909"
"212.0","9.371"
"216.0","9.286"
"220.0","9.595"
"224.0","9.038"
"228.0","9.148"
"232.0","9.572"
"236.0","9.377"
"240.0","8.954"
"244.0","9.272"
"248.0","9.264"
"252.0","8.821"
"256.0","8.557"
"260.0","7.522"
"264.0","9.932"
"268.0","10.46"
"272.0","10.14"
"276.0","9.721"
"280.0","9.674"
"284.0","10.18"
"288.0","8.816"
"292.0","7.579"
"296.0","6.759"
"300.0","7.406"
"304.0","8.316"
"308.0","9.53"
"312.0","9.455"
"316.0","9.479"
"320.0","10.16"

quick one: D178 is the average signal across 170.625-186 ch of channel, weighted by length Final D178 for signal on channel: 8.66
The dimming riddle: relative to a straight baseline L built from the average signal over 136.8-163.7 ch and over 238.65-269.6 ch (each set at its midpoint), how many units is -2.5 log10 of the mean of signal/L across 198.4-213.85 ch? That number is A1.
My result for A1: 0.062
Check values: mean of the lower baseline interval 8.52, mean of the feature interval 8.33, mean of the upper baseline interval 9.08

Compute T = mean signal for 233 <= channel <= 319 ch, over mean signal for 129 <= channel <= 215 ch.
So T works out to 1.06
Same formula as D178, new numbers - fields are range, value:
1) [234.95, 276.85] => 9.26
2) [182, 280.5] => 9.05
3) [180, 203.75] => 8.45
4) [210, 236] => 9.34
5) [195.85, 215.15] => 8.42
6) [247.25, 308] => 8.89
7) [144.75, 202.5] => 8.51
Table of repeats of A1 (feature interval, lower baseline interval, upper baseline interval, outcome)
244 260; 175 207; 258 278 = 0.07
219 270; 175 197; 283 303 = -0.10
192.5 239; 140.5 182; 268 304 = -0.03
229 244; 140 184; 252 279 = -0.02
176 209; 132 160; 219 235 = 0.07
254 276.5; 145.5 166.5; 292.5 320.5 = -0.10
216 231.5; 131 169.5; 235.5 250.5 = -0.03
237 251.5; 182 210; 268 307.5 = -0.06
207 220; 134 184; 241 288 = -0.04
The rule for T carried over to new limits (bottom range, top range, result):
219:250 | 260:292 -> 1.03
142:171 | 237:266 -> 1.05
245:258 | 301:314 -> 1.01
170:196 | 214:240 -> 1.07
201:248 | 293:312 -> 0.90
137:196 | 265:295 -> 1.10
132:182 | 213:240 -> 1.09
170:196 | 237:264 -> 1.02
